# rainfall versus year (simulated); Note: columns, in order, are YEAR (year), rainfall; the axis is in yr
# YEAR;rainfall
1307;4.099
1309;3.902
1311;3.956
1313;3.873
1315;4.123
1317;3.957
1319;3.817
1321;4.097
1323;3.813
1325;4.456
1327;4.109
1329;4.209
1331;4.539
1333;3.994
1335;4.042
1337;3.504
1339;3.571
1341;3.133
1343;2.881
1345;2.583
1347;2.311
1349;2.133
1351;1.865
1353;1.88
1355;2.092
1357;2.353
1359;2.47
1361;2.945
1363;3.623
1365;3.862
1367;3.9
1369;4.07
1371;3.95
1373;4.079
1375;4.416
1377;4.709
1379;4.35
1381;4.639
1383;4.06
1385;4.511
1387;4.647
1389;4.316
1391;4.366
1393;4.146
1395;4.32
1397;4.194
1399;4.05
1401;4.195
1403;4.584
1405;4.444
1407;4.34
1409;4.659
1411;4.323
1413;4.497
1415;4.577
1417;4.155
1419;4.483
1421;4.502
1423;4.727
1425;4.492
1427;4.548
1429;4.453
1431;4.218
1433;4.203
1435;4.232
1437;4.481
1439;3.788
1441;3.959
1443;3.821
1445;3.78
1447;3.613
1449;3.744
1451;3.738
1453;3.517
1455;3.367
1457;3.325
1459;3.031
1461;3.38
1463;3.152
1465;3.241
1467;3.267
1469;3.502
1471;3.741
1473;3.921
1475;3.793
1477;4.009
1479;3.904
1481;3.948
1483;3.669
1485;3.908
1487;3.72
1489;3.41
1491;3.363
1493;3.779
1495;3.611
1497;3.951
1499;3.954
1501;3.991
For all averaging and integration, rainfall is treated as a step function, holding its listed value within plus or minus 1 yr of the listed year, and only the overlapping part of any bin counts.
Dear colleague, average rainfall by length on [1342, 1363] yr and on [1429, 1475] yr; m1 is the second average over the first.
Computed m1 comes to 1.53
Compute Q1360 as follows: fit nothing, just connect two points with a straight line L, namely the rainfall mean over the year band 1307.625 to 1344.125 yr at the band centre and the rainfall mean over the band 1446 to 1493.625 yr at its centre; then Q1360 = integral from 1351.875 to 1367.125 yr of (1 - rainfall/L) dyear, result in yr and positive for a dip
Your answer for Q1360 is 4.0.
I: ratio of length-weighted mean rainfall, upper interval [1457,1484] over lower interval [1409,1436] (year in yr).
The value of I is 0.81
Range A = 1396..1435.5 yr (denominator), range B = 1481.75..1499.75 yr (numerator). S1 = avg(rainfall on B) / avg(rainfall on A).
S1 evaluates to 0.84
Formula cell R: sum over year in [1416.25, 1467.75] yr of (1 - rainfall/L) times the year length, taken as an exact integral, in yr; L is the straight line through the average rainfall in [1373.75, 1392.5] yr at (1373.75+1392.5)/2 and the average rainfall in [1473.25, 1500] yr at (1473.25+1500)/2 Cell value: 2.2 yr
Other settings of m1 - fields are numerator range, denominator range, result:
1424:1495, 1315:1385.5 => 1.06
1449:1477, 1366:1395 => 0.81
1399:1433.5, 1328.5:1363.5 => 1.49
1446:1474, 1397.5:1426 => 0.78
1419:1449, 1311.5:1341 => 1.05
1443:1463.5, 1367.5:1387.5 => 0.81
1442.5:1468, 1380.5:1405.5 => 0.80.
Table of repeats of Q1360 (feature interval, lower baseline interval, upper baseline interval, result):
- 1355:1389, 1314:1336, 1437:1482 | 0.6 yr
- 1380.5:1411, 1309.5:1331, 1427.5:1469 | -3.9 yr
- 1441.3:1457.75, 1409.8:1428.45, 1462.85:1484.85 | 1.6 yr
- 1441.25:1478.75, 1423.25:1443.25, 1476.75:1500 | 4.2 yr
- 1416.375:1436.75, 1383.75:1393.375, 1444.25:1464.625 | -2.9 yr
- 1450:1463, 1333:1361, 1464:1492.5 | 0.5 yr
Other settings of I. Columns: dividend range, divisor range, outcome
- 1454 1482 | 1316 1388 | 0.98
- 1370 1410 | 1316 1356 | 1.30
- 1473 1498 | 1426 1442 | 0.89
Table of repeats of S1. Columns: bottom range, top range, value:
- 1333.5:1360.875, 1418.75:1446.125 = 1.57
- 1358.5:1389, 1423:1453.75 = 1.00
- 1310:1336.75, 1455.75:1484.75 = 0.88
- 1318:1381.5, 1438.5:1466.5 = 1.01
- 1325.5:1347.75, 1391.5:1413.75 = 1.22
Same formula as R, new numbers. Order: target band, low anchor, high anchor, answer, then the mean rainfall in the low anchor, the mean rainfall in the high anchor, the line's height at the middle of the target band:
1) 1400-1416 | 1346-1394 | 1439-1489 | -3.8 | 3.57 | 3.63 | 3.59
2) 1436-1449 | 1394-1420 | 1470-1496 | 0.6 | 4.37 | 3.75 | 4.08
